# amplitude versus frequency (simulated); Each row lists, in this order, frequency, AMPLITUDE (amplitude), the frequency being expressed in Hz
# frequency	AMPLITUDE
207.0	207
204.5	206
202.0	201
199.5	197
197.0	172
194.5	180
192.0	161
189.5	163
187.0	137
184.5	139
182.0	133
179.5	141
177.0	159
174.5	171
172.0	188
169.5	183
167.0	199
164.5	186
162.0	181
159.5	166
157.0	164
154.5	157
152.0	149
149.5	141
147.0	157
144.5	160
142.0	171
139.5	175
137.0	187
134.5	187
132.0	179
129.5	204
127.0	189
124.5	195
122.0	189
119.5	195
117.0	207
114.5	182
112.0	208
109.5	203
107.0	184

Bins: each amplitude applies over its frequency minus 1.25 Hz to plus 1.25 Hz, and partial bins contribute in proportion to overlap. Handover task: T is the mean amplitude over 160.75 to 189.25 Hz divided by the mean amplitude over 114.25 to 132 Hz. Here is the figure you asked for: 0.9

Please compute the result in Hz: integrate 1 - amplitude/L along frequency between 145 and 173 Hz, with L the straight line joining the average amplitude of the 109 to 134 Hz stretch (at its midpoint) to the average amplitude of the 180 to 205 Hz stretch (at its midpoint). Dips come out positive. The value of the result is 1.6 Hz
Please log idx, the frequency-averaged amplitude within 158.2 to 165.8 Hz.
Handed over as 178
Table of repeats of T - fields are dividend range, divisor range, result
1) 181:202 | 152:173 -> 0.93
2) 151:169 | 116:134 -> 0.89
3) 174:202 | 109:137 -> 0.83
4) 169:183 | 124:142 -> 0.87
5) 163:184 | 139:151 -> 1.06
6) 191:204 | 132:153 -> 1.10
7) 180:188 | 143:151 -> 0.89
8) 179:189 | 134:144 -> 0.78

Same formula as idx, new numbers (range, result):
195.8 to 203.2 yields 190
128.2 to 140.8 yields 186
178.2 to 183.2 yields 137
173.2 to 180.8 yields 157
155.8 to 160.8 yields 165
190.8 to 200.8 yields 178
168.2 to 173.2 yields 186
